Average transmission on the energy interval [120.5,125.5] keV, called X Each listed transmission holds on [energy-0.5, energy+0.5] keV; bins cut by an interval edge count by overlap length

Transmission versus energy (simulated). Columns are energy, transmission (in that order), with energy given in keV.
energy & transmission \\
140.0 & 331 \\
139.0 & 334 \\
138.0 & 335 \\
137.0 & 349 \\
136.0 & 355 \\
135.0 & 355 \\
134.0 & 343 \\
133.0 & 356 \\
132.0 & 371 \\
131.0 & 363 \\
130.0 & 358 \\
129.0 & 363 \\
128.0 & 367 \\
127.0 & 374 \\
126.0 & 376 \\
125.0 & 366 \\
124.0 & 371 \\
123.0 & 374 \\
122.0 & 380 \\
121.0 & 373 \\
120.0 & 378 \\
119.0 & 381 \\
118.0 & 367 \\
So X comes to 373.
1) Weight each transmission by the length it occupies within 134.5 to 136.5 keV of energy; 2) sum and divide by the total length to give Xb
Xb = 355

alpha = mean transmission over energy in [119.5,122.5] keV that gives 377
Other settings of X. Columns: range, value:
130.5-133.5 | 363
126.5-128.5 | 370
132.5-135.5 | 351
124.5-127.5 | 372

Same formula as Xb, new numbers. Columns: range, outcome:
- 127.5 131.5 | 363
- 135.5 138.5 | 346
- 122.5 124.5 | 372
